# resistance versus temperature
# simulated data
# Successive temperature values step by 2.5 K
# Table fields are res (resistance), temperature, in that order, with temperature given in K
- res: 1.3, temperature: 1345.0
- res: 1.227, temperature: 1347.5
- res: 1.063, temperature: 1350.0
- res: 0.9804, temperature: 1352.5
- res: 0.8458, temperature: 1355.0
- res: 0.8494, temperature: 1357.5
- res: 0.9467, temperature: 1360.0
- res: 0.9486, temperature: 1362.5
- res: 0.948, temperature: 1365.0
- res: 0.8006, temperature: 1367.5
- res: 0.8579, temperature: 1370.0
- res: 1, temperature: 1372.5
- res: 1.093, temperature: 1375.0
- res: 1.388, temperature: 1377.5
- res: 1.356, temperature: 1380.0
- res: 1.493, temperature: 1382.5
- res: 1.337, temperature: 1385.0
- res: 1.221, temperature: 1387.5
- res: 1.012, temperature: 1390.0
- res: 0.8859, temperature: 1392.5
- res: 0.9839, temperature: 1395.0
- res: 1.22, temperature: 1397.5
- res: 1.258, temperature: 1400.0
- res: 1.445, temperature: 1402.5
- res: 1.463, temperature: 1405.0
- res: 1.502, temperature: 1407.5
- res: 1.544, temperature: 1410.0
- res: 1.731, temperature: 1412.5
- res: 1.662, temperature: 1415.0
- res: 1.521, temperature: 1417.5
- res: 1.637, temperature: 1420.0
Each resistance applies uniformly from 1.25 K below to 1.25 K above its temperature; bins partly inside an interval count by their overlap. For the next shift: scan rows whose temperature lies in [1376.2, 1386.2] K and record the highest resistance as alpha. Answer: 1.493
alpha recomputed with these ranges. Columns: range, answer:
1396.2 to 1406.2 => 1.463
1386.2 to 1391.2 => 1.221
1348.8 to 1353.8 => 1.063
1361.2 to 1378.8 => 1.388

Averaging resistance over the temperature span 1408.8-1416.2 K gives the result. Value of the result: 1.65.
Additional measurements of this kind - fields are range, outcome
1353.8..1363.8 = 0.898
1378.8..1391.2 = 1.28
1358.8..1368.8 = 0.911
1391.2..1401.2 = 1.09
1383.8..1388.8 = 1.28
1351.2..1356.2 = 0.915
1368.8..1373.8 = 0.931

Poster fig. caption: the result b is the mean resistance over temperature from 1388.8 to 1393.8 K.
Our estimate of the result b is 0.949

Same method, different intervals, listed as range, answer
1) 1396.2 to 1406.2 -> 1.34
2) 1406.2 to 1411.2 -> 1.52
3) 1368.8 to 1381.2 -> 1.14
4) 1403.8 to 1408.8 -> 1.48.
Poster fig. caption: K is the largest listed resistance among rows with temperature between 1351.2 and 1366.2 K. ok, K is 0.9804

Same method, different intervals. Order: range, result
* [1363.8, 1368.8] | 0.948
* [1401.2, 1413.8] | 1.731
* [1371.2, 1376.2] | 1.093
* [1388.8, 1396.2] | 1.012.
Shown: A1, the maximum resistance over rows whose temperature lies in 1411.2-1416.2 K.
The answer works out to 1.731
